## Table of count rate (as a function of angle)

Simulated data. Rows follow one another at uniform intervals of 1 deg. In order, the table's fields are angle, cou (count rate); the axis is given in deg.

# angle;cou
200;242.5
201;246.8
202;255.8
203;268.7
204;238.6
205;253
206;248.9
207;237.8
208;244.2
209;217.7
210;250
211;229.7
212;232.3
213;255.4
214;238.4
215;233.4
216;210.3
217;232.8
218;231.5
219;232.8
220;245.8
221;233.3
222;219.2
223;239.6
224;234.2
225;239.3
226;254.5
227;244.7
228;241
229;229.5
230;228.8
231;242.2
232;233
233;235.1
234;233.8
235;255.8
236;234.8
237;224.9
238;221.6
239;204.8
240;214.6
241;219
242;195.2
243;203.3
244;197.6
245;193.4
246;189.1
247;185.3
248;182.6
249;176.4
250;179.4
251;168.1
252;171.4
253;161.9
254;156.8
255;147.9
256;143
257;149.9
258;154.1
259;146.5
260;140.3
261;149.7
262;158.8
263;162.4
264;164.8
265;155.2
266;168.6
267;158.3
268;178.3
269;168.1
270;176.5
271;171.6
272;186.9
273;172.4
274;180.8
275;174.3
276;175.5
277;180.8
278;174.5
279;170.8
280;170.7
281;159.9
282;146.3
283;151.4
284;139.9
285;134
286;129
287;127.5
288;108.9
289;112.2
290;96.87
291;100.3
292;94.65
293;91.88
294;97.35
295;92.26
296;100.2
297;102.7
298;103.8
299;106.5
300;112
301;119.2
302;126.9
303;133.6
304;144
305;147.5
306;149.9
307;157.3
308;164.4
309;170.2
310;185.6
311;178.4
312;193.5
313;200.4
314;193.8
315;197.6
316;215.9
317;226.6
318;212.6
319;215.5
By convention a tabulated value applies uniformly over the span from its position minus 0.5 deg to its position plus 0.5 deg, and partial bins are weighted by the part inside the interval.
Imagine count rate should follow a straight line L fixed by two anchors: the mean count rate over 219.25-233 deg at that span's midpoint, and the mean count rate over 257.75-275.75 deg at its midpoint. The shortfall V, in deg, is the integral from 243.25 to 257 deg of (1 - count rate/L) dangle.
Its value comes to 1.6 deg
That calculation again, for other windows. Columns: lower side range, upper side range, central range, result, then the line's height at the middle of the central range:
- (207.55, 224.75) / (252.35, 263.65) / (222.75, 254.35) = -3.5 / 190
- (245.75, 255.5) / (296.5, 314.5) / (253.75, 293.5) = 2.9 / 162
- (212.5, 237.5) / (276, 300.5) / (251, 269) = 1.8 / 175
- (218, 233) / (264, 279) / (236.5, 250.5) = 0.8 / 212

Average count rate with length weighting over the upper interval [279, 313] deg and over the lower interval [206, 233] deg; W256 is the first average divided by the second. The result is 0.6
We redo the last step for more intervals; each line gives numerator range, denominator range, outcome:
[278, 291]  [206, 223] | 0.59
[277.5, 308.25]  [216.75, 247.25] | 0.57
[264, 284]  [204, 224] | 0.71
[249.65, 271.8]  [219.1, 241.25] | 0.69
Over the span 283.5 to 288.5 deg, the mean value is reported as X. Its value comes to 128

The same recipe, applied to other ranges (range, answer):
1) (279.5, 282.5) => 159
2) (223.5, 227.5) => 243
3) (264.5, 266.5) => 162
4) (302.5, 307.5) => 146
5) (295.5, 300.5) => 105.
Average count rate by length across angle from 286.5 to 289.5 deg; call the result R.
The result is 116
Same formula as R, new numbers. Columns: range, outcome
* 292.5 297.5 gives 96.9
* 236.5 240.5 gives 216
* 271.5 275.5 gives 179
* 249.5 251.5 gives 174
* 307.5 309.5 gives 167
